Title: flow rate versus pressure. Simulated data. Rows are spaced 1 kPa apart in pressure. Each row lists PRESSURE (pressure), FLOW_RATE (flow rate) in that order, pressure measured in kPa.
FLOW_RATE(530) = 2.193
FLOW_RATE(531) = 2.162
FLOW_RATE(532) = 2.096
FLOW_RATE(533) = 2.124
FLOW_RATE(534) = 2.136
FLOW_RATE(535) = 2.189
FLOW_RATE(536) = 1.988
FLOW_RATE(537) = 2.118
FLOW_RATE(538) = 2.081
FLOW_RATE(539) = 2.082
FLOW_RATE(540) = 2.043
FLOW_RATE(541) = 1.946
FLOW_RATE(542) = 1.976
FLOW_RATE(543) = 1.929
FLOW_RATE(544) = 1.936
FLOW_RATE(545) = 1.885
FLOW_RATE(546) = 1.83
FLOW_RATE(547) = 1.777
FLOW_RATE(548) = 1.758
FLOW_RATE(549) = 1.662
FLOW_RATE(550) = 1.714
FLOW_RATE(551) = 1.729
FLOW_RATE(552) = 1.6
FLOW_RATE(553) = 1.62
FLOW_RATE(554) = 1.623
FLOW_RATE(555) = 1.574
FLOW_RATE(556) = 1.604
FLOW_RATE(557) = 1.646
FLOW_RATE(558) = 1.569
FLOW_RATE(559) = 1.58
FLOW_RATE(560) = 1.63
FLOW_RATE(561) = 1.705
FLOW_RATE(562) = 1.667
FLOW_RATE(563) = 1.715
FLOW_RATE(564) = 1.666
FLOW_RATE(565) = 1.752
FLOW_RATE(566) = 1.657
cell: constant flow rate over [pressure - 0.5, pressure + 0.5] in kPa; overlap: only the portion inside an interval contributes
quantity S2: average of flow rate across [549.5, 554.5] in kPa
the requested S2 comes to 1.66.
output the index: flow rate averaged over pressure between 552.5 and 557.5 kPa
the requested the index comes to 1.61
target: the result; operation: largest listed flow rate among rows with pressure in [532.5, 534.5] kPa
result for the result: 2.136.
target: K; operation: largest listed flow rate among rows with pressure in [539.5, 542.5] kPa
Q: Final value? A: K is 2.043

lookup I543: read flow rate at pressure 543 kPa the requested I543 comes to 1.929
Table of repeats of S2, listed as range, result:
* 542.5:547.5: 1.87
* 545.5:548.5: 1.79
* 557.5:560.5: 1.59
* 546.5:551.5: 1.73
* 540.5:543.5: 1.95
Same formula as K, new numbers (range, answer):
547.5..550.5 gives 1.758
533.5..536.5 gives 2.189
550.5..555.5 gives 1.729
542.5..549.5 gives 1.936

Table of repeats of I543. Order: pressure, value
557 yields 1.646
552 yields 1.6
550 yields 1.714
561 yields 1.705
